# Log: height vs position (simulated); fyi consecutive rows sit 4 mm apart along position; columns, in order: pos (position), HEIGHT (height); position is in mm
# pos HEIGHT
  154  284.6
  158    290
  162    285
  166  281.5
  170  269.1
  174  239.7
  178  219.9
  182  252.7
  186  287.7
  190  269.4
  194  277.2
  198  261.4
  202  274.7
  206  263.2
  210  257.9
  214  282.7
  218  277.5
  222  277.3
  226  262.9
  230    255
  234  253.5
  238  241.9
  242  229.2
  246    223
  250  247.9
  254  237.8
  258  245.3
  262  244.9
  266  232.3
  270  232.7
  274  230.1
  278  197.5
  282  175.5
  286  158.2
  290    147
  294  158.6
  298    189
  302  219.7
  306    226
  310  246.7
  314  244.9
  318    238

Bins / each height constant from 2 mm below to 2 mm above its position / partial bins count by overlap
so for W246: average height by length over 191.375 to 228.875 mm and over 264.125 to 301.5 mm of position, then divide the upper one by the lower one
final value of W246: 0.71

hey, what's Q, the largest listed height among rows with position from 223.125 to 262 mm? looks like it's 262.9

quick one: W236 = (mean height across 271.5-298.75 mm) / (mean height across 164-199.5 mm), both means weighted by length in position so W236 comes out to 0.7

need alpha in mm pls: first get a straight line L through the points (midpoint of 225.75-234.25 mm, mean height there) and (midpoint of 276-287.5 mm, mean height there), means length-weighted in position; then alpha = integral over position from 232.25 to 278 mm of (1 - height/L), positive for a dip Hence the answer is -4.04 mm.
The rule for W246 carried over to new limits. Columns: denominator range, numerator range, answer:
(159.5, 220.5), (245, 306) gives 0.79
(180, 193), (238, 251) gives 0.86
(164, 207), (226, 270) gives 0.92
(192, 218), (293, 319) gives 0.81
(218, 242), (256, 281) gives 0.89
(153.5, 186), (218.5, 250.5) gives 0.94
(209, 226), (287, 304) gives 0.65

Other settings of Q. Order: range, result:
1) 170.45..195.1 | 287.7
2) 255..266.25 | 245.3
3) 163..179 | 281.5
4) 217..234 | 277.5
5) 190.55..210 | 277.2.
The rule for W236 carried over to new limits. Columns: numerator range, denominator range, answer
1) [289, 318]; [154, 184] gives 0.79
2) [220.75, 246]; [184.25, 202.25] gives 0.91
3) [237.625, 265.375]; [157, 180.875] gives 0.91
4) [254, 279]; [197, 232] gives 0.87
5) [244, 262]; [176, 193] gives 0.93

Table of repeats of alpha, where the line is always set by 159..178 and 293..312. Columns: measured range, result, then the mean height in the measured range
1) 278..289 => 2.4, 171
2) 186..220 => -2.8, 272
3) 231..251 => -0.3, 239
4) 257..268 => -0.7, 240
